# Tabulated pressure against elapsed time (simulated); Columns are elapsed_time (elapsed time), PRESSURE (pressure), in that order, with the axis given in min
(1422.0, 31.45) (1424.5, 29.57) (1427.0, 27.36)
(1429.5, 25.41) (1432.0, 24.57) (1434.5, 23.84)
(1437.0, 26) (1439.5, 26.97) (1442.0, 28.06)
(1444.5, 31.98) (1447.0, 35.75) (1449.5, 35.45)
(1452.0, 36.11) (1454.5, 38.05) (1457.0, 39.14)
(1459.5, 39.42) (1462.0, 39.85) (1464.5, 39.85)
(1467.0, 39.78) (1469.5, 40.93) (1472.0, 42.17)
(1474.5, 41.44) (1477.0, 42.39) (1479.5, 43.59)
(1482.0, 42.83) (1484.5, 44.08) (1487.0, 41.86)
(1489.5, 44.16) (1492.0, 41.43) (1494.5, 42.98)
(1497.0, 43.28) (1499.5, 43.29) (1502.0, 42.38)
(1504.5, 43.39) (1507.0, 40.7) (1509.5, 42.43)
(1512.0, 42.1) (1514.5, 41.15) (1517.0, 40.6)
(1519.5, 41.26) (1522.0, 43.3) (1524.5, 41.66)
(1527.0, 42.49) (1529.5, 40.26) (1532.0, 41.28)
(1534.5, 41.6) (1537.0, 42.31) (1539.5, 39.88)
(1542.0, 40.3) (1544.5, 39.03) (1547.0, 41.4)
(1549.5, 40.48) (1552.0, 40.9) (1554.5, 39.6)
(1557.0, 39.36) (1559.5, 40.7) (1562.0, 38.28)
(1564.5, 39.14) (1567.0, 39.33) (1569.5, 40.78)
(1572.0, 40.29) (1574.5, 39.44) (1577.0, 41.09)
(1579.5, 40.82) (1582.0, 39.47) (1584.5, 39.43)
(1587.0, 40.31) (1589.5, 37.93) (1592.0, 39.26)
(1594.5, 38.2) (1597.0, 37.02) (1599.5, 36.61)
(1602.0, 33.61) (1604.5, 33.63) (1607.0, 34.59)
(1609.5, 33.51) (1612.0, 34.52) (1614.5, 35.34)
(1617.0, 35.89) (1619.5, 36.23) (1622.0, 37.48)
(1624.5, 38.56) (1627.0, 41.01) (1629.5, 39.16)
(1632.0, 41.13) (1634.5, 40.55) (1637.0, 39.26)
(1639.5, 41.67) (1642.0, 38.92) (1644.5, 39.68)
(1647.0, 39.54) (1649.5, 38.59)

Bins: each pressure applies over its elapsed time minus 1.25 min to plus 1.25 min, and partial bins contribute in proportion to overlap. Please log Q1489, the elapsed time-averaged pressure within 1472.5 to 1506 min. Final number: 42.8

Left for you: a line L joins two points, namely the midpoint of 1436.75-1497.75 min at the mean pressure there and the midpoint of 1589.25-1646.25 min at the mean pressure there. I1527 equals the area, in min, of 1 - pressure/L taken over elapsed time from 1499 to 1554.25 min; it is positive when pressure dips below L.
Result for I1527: -4.4 min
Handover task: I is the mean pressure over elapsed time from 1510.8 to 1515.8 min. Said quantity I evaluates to 41.6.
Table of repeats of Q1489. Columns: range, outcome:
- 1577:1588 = 40.1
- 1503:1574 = 40.8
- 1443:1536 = 40.9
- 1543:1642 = 38.6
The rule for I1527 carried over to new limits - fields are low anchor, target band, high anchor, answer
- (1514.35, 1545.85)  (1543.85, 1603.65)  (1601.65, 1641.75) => 0.20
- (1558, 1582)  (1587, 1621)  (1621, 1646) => 3.25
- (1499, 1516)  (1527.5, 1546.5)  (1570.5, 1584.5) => 0.25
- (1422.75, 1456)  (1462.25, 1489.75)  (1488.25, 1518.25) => -3.62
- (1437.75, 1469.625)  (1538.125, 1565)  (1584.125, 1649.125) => -2.10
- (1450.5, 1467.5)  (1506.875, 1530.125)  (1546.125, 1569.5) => -1.29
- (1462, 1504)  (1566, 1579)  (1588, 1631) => -0.66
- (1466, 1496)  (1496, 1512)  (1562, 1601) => -0.35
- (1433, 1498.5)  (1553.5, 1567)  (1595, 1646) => -0.61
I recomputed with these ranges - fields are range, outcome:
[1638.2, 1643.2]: 40.3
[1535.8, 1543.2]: 40.8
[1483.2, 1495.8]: 42.9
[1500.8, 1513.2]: 42.2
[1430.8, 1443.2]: 25.9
